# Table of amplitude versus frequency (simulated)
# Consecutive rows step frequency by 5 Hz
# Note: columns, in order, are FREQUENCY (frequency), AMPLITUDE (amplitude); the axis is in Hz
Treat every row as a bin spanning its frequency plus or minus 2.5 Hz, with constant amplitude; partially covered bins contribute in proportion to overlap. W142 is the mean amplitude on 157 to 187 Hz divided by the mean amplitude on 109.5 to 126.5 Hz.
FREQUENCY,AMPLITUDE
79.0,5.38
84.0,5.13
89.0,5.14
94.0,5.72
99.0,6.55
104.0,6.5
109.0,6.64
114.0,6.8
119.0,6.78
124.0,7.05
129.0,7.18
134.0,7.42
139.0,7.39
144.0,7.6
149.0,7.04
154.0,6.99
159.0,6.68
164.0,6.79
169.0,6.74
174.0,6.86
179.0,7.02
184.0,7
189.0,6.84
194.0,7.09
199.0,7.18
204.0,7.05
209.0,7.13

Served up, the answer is 1.00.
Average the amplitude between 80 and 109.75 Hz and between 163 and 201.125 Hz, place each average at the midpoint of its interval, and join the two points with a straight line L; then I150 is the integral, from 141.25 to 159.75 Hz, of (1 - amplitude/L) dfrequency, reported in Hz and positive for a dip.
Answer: -1.6 Hz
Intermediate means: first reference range 5.88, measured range 7.12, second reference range 6.94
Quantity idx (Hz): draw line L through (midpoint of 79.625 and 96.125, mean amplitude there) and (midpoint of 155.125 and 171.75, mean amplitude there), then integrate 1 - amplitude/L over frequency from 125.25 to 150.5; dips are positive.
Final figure -4.2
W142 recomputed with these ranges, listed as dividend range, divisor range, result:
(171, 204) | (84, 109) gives 1.17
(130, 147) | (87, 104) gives 1.25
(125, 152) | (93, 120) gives 1.12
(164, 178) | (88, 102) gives 1.16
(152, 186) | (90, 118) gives 1.07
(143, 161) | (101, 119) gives 1.06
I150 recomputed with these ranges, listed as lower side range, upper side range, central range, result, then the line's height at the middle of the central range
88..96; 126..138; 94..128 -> -1.8 Hz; 6.34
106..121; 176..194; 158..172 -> 0.3 Hz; 6.9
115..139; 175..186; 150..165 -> 0.4 Hz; 7.04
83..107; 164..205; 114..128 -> -1.7 Hz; 6.18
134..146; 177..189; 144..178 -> 1.5 Hz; 7.23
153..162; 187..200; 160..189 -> 0.2 Hz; 6.91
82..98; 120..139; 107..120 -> -0.5 Hz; 6.49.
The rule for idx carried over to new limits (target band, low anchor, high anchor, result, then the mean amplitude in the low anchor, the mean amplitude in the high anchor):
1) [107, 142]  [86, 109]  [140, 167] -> -2.9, 6.03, 7.04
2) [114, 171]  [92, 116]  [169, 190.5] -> -3.2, 6.45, 6.91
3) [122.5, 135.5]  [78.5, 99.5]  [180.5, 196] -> -2.4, 5.51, 6.98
